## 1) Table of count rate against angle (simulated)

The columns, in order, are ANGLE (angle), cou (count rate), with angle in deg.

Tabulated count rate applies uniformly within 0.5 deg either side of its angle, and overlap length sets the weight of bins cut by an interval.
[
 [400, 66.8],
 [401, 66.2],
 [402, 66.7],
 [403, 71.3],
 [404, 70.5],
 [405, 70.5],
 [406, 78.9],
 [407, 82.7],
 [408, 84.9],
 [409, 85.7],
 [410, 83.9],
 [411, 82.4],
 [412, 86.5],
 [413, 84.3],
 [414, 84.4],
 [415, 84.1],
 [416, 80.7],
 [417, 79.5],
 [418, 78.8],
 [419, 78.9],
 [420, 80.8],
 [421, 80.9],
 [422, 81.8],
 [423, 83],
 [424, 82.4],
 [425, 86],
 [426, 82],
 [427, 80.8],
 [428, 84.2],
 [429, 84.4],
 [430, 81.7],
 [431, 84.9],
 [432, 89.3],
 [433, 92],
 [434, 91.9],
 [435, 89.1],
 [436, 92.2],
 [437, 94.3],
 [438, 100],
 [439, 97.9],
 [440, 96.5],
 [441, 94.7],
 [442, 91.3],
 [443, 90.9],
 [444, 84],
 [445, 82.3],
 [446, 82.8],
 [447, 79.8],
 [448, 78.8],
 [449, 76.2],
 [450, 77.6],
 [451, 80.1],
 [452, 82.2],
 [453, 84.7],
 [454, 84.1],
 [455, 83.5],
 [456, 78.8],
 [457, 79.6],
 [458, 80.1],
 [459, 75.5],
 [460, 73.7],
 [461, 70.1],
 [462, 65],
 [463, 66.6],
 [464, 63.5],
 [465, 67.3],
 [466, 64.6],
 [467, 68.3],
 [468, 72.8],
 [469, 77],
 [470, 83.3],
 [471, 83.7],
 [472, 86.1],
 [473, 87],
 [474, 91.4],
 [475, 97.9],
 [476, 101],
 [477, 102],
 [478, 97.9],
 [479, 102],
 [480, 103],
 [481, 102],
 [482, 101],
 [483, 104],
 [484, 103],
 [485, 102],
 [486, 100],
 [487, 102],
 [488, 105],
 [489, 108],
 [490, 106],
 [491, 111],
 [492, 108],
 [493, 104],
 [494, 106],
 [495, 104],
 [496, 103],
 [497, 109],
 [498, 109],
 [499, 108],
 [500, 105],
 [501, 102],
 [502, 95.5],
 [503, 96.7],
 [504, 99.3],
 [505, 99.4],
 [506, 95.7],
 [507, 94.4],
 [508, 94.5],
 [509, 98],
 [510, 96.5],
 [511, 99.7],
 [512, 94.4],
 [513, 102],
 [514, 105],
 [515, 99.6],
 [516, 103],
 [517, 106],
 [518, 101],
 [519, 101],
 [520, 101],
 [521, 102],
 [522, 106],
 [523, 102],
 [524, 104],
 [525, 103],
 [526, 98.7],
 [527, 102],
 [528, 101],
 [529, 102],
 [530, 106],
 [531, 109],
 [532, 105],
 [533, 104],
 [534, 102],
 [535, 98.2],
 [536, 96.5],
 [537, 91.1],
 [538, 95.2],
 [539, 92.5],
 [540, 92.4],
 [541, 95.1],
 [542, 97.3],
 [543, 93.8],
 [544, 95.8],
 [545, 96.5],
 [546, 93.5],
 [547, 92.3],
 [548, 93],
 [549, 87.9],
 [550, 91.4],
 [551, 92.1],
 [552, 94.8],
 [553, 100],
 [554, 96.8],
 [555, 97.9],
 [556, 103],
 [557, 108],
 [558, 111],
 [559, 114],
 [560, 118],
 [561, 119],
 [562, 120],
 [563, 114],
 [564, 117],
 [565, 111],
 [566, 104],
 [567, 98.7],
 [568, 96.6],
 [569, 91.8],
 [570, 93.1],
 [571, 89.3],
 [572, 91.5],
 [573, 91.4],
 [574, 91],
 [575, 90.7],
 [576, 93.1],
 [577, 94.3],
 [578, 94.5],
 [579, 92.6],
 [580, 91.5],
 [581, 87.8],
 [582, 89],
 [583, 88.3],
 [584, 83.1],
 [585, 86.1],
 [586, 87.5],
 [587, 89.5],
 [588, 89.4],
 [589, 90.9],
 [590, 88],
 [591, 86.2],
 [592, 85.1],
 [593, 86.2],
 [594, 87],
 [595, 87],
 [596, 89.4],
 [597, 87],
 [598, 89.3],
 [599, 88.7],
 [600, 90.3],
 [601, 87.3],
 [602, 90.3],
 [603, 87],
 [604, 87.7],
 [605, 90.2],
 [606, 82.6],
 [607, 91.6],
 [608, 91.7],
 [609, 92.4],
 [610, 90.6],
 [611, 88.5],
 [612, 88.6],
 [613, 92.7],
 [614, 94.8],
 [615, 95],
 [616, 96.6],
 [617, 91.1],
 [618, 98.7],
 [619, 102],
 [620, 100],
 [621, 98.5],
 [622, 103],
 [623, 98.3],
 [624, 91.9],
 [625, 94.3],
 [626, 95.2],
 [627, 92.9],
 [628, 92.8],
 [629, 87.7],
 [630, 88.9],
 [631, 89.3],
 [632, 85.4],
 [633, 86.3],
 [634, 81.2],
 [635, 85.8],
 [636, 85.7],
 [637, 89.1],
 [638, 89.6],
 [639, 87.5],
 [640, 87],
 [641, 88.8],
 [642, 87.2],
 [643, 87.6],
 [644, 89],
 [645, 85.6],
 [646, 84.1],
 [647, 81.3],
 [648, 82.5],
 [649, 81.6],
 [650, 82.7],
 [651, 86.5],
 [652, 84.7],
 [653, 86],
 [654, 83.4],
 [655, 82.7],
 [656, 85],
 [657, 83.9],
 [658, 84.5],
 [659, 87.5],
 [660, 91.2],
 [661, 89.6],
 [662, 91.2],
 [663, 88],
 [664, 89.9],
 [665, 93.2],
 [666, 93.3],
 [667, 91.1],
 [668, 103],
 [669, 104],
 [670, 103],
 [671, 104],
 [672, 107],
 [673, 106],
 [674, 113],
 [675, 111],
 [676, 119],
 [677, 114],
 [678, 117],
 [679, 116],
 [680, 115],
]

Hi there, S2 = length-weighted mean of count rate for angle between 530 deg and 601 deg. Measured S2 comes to 95.7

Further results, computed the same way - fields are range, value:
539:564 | 101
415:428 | 81.5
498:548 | 99.5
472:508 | 102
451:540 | 95.1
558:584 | 99.2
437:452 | 86.7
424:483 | 85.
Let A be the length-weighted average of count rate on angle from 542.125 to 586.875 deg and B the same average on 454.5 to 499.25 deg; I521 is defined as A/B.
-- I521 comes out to 1.07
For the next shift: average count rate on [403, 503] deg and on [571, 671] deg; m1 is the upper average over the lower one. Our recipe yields 1.0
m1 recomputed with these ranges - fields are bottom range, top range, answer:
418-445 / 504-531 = 1.16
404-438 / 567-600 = 1.07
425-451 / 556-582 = 1.16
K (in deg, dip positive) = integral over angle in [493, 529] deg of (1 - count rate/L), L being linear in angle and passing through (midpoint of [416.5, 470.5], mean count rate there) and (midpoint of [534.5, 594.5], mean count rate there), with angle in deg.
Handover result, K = -4.8 deg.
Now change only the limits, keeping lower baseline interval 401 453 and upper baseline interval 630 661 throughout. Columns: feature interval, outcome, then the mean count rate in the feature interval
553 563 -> -2.9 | 109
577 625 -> -3.0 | 90.8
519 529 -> -2.1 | 102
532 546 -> -1.9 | 96.4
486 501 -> -3.9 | 106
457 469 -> 1.9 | 70.5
